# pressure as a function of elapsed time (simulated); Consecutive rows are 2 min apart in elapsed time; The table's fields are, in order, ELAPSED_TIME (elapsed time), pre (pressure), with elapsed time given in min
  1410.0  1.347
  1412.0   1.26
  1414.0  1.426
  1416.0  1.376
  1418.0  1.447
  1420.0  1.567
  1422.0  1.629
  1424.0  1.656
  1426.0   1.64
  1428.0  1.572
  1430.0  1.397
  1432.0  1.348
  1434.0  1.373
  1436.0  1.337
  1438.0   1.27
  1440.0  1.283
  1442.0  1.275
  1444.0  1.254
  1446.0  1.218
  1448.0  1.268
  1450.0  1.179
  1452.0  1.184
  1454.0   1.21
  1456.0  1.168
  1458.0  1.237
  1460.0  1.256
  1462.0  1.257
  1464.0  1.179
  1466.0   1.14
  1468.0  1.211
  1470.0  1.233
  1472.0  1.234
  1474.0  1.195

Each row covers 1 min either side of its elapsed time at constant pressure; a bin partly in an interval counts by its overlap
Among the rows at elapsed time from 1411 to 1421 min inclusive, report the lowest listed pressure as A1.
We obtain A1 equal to 1.26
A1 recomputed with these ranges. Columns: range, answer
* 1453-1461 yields 1.168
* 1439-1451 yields 1.179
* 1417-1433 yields 1.348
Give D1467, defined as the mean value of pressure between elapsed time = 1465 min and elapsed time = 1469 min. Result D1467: 1.18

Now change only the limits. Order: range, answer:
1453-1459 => 1.21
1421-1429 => 1.62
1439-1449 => 1.26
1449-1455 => 1.19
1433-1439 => 1.33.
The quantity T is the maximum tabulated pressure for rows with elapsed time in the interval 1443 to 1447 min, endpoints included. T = 1.254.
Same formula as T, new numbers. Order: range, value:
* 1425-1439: 1.64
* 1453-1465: 1.257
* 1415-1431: 1.656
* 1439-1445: 1.283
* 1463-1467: 1.179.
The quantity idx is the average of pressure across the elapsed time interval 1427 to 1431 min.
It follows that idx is 1.48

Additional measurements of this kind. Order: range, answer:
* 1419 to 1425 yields 1.62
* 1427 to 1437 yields 1.41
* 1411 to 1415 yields 1.34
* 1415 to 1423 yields 1.5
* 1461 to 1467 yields 1.19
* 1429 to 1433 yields 1.37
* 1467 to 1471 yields 1.22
